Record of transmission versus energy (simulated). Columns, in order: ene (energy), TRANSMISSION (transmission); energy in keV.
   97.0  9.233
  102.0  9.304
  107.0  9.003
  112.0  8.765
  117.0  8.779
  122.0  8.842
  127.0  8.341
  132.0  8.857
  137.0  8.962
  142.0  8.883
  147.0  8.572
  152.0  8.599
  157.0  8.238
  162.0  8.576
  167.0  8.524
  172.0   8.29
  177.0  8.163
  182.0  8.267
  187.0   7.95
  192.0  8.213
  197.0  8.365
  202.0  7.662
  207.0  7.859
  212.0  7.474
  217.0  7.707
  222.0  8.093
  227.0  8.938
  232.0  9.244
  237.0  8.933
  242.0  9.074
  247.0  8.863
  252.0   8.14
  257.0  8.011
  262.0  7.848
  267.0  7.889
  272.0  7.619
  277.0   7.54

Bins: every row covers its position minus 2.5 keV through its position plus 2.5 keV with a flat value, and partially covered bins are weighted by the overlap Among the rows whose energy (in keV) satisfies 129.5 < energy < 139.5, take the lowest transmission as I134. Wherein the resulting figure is 8.857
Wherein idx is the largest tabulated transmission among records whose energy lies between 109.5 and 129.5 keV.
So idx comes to 8.842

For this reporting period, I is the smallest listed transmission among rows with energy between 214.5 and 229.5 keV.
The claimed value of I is 7.707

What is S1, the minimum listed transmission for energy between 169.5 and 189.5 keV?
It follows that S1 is 7.95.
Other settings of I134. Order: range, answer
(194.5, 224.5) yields 7.474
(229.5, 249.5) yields 8.863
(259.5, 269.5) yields 7.848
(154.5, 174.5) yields 8.238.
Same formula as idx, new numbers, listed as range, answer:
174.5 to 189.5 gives 8.267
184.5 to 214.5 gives 8.365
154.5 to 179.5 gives 8.576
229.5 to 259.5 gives 9.244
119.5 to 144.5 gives 8.962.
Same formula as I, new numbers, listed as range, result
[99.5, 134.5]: 8.341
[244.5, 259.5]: 8.011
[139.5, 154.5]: 8.572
